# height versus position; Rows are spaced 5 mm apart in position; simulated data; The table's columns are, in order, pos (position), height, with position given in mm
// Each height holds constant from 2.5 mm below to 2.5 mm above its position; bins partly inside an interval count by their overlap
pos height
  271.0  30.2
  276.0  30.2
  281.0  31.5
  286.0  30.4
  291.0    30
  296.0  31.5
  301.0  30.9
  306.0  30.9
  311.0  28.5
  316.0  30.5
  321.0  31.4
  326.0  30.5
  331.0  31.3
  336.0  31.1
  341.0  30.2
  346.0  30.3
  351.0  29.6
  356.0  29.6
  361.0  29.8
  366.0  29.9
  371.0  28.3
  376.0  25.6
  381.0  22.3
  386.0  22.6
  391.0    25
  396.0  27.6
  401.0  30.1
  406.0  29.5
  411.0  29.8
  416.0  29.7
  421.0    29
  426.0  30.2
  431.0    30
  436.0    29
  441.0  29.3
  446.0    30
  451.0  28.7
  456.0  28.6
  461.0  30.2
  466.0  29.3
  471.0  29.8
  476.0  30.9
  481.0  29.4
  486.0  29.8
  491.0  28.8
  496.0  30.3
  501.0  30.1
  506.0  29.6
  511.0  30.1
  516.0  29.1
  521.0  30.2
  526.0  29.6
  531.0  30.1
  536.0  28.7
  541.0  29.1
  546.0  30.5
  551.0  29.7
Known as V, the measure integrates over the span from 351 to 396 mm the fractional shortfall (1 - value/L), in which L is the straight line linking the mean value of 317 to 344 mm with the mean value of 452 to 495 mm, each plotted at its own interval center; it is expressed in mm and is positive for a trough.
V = 5.4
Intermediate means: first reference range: 30.9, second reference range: 29.6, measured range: 26.9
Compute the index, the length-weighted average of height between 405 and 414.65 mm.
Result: 29.7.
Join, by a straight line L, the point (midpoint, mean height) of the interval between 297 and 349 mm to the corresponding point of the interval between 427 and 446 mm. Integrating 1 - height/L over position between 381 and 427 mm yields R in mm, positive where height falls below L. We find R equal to 3.18 mm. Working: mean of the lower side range 30.6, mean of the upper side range 29.6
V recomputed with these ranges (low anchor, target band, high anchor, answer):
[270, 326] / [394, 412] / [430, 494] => 0.38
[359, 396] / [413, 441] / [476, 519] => -1.89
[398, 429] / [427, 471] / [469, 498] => 0.47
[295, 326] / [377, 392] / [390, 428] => 3.08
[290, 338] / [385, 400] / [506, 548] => 2.22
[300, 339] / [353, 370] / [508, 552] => 0.45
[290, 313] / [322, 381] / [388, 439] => 0.75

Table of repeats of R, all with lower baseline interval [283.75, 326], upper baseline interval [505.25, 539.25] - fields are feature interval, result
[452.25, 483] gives 0.18 mm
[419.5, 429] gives 0.11 mm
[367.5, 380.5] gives 1.62 mm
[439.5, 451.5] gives 0.20 mm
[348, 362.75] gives 0.30 mm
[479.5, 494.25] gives 0.19 mm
